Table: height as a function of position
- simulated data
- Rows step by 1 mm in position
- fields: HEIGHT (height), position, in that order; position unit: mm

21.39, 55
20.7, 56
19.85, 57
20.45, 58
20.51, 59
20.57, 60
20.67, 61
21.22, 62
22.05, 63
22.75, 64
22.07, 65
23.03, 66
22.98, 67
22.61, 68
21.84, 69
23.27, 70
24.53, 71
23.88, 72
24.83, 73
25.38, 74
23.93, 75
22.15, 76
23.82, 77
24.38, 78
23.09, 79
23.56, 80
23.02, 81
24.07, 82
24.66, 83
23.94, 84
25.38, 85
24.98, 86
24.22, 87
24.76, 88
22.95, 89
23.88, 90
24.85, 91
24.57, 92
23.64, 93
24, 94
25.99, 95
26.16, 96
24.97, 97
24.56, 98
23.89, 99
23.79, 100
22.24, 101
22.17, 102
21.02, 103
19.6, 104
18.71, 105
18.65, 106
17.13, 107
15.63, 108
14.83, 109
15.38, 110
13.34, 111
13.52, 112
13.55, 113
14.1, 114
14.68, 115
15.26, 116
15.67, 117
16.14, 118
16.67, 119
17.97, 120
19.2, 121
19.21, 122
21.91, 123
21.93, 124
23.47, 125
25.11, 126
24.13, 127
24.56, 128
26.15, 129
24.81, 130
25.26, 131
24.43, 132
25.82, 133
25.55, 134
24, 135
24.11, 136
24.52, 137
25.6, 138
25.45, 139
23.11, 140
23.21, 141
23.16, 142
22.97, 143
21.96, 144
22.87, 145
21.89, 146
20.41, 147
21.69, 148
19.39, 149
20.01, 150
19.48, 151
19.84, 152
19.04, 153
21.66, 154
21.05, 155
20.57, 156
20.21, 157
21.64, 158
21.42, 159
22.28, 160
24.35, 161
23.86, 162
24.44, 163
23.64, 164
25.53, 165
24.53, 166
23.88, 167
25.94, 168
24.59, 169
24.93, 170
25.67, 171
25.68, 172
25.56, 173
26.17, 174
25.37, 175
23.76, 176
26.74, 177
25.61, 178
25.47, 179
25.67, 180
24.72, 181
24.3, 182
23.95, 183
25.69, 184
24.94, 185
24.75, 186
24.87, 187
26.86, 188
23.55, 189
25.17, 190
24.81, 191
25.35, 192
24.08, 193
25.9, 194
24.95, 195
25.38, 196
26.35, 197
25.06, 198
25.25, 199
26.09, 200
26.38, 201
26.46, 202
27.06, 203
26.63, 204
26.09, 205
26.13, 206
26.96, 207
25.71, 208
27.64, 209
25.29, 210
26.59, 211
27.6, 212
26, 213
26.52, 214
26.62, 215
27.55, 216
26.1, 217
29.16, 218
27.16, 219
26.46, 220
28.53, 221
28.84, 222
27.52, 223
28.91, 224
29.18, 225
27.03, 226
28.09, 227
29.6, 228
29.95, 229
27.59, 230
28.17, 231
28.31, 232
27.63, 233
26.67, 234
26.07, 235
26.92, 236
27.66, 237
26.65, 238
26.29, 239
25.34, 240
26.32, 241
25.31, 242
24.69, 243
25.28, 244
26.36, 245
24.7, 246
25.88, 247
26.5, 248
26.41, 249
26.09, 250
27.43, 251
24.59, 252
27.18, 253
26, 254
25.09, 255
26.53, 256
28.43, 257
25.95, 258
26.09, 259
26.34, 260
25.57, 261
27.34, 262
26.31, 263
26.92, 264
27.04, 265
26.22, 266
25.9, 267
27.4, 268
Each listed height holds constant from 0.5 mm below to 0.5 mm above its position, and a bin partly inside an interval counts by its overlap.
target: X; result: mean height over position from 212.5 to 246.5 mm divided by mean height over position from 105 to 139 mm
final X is 1.3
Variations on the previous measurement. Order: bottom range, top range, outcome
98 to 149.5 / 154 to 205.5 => 1.19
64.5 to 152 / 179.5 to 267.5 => 1.20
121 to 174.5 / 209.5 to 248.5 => 1.17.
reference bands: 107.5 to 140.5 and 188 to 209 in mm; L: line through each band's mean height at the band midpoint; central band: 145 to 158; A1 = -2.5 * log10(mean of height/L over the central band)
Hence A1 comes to 0.09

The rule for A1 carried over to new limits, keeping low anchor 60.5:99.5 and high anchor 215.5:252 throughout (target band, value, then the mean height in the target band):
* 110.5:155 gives 0.18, 21.1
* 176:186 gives 0.03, 25.1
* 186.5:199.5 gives 0.04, 25.2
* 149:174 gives 0.12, 22.9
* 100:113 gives 0.34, 17.8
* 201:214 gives 0.00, 26.5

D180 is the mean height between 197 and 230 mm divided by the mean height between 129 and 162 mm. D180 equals 1.2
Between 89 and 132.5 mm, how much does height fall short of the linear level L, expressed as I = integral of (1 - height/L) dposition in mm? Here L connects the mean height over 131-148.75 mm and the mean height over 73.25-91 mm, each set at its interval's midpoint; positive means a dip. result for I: 5.8 mm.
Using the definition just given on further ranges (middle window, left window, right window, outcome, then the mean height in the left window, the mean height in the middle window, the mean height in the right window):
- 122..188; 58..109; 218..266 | 2.6 mm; 22.8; 23.7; 26.9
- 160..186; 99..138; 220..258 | -1.9 mm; 20.2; 24.9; 26.9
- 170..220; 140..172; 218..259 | -2.5 mm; 22.5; 25.8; 26.9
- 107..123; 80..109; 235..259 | 5.1 mm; 22.8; 15.9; 26.2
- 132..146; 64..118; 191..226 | -0.2 mm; 21.6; 24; 26.6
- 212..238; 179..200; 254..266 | -1.9 mm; 25.1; 27.7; 26.5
